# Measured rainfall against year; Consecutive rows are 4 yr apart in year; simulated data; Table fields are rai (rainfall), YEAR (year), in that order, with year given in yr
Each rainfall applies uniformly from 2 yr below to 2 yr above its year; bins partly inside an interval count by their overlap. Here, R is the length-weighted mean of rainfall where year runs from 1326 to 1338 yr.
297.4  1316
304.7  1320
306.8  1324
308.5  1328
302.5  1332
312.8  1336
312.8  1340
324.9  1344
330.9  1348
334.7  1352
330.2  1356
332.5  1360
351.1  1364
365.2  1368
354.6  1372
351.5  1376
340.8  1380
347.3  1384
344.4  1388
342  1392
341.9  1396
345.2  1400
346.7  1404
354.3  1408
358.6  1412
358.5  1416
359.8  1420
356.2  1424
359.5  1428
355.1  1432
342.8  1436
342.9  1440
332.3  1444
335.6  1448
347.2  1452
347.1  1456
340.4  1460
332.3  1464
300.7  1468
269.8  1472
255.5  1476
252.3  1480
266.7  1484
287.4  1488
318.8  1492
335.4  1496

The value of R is 308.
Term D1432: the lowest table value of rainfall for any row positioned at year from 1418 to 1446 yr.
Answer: 332.3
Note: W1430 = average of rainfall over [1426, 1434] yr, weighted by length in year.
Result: 357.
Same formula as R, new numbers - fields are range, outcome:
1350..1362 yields 332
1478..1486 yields 260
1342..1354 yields 330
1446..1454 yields 341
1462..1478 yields 290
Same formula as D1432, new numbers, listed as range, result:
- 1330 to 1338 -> 302.5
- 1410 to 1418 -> 358.5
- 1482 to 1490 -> 266.7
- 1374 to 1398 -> 340.8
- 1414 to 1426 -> 356.2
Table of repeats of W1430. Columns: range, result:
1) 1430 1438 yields 349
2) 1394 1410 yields 347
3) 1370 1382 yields 349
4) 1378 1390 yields 344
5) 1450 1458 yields 347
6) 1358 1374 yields 351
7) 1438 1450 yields 337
